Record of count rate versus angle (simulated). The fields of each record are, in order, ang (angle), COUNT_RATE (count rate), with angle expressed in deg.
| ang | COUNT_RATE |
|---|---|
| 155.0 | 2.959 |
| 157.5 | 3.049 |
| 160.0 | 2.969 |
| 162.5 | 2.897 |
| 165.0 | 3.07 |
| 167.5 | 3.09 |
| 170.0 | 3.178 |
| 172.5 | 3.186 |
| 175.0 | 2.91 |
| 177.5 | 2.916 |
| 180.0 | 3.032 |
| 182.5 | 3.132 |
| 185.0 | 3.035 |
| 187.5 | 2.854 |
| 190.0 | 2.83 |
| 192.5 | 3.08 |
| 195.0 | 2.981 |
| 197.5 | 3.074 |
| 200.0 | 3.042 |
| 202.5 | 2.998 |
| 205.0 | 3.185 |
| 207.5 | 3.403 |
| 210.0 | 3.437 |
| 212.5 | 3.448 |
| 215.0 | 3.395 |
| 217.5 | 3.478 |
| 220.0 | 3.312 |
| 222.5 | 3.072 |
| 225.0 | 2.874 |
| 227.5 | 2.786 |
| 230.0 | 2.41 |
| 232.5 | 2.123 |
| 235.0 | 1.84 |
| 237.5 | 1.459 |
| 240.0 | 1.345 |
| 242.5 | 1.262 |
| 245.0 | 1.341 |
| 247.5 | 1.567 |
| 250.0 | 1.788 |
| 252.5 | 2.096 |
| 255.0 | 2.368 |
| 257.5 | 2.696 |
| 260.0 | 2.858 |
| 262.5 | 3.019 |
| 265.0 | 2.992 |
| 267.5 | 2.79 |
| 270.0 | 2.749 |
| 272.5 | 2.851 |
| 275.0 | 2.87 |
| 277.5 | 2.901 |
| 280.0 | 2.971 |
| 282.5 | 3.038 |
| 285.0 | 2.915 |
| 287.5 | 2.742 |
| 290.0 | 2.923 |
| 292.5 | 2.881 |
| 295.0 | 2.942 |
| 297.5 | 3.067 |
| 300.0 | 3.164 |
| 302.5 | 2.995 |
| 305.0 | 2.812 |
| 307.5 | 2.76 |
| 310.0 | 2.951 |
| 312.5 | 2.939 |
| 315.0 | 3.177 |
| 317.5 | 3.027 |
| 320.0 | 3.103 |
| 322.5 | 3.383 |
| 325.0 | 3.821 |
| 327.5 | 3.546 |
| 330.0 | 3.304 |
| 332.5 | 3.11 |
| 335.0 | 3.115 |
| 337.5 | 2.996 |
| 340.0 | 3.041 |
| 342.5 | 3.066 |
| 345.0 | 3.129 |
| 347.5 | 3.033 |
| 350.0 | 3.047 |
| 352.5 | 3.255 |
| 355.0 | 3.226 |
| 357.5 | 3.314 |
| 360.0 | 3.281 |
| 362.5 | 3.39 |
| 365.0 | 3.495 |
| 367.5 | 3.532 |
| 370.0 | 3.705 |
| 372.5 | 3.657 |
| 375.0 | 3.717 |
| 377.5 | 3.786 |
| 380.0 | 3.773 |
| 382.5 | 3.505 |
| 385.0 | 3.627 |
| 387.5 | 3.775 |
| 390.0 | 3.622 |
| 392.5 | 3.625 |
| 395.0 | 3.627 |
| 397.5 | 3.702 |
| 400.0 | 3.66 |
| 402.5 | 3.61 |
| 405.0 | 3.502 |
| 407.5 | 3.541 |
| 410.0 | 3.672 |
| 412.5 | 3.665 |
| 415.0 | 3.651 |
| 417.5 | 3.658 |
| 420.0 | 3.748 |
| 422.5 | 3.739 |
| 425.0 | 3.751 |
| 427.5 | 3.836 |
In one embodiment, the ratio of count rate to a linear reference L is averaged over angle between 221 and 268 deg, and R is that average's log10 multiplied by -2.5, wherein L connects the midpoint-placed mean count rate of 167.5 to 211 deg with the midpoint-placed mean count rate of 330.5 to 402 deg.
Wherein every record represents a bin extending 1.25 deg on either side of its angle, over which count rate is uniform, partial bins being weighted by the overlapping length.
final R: 0.38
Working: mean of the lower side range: 3.07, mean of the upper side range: 3.42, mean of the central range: 2.24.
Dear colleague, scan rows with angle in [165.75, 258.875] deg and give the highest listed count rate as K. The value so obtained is 3.478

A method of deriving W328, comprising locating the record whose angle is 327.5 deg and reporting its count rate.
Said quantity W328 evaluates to 3.546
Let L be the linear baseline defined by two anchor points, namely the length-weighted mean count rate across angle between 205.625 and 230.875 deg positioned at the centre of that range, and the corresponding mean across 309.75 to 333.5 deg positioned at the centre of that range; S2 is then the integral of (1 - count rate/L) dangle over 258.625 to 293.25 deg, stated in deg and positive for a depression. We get 3.5 deg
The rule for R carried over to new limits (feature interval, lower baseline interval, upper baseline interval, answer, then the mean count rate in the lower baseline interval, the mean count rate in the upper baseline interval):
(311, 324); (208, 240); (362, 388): 0.06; 2.76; 3.64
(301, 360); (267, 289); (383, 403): 0.03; 2.87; 3.65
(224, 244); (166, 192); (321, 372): 0.48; 3.02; 3.29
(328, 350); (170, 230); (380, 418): 0.12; 3.09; 3.63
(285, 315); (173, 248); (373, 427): 0.09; 2.74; 3.67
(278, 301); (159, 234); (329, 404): 0.10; 3.04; 3.42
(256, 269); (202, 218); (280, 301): 0.08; 3.34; 2.96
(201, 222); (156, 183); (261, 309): -0.11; 3.04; 2.91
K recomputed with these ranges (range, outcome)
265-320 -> 3.177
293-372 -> 3.821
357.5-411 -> 3.786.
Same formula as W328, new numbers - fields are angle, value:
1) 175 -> 2.91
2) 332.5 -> 3.11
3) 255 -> 2.368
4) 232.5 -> 2.123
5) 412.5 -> 3.665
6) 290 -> 2.923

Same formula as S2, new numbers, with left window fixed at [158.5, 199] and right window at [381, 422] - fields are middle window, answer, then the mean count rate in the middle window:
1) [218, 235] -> 2.3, 2.73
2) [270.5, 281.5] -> 1.3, 2.89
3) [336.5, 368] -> 2.6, 3.21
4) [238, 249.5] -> 6.4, 1.41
